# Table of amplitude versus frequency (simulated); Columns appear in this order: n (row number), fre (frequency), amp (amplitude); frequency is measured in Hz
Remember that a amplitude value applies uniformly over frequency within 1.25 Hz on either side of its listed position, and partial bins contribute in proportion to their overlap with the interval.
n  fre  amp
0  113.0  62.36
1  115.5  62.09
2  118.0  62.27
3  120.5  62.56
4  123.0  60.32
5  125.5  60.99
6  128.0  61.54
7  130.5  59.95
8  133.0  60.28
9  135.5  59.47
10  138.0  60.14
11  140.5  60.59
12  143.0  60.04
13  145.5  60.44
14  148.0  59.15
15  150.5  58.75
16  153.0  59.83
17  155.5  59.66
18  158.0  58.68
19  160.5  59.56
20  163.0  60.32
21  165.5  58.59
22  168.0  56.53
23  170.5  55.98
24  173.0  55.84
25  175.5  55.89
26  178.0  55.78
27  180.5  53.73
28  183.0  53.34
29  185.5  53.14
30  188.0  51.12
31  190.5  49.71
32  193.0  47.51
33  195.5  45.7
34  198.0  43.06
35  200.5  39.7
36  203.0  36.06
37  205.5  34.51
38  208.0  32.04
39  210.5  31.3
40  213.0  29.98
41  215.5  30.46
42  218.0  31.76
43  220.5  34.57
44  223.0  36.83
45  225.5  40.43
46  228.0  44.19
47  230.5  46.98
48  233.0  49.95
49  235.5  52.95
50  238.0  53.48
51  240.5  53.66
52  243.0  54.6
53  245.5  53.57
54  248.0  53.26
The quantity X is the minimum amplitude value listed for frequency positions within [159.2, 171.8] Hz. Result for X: 55.98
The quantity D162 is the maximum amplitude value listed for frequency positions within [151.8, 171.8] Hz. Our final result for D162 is 60.32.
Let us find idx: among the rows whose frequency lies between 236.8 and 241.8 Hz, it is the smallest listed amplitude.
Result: 53.48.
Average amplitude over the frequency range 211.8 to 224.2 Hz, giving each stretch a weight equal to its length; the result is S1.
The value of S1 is 32.7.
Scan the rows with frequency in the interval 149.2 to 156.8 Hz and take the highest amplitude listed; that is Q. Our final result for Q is 59.83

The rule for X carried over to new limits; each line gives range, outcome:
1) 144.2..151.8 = 58.75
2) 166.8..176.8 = 55.84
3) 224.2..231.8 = 40.43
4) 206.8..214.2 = 29.98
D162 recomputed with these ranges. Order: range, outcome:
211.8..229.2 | 44.19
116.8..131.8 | 62.56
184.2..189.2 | 53.14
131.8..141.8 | 60.59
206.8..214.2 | 32.04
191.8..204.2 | 47.51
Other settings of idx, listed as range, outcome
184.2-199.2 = 43.06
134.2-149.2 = 59.15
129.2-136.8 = 59.47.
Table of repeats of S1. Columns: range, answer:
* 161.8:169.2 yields 58.5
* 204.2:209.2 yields 33.3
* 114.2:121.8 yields 62.3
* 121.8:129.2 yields 61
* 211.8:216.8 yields 30.2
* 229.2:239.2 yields 50.8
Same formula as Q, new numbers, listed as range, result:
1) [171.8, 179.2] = 55.89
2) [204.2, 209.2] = 34.51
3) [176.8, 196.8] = 55.78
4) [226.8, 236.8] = 52.95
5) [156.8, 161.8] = 59.56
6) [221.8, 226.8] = 40.43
